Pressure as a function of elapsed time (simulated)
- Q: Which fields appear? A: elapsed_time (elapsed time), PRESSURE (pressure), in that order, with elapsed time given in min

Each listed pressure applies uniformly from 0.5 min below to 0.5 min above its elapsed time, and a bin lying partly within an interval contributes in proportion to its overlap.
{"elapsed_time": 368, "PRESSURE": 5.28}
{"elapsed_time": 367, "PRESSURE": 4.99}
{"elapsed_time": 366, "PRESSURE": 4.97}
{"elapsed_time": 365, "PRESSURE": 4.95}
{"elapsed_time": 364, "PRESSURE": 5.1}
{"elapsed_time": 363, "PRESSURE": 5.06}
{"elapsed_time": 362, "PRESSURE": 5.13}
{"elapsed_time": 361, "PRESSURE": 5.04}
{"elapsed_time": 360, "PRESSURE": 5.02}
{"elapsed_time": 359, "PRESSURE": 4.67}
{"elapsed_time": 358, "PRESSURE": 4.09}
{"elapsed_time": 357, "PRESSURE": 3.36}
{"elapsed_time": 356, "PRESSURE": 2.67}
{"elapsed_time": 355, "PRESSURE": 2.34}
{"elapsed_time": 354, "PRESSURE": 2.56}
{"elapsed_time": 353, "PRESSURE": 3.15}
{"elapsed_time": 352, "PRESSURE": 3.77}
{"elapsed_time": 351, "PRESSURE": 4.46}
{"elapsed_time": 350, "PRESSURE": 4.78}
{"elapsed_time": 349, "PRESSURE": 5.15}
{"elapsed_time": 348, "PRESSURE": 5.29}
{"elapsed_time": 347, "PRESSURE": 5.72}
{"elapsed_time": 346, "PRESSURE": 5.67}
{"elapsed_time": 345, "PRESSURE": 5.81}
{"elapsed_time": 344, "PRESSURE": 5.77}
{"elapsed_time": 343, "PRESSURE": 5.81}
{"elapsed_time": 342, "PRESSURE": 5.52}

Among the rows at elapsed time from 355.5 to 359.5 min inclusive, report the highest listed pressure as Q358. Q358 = 4.67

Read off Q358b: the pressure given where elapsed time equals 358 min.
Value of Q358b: 4.09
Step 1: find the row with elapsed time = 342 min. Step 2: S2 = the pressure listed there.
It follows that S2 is 5.52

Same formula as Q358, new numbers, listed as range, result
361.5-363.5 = 5.13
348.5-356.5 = 5.15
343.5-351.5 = 5.81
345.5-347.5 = 5.72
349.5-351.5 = 4.78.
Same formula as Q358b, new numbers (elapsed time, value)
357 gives 3.36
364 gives 5.1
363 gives 5.06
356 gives 2.67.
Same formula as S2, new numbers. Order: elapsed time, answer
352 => 3.77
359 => 4.67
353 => 3.15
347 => 5.72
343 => 5.81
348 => 5.29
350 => 4.78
